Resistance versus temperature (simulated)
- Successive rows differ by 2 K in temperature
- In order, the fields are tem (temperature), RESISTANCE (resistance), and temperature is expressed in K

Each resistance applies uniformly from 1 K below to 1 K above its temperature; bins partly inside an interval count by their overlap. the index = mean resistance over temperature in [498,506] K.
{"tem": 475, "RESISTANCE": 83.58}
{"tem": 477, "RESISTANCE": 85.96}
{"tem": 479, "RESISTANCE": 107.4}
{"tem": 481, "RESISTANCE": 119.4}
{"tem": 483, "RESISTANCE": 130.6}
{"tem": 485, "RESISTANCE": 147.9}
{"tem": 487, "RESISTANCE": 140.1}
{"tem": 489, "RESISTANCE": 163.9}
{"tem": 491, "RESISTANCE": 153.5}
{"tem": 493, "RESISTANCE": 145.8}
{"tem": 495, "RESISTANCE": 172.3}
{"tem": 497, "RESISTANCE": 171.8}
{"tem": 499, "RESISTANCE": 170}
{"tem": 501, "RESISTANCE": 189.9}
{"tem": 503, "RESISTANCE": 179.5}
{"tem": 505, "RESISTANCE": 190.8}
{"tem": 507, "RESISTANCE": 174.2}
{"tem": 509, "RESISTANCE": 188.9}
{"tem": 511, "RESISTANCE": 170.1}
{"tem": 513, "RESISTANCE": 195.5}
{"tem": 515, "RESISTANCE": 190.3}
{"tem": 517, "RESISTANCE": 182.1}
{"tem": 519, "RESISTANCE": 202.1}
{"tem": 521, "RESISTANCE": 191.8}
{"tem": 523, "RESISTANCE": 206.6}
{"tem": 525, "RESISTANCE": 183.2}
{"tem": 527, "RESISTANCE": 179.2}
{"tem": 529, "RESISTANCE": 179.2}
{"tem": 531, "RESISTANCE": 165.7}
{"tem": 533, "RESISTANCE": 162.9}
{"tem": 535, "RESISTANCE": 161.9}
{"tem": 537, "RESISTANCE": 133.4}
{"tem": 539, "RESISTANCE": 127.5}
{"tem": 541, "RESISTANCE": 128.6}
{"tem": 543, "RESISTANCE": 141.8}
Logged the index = 183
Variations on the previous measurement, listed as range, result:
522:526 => 195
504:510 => 185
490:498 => 161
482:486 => 139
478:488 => 129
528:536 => 167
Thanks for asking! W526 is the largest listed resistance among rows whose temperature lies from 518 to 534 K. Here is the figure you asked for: 206.6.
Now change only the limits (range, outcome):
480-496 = 172.3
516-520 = 202.1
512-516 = 195.5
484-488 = 147.9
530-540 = 165.7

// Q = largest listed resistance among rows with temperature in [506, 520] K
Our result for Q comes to 202.1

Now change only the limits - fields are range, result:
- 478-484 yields 130.6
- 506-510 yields 188.9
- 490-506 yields 190.8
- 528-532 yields 179.2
